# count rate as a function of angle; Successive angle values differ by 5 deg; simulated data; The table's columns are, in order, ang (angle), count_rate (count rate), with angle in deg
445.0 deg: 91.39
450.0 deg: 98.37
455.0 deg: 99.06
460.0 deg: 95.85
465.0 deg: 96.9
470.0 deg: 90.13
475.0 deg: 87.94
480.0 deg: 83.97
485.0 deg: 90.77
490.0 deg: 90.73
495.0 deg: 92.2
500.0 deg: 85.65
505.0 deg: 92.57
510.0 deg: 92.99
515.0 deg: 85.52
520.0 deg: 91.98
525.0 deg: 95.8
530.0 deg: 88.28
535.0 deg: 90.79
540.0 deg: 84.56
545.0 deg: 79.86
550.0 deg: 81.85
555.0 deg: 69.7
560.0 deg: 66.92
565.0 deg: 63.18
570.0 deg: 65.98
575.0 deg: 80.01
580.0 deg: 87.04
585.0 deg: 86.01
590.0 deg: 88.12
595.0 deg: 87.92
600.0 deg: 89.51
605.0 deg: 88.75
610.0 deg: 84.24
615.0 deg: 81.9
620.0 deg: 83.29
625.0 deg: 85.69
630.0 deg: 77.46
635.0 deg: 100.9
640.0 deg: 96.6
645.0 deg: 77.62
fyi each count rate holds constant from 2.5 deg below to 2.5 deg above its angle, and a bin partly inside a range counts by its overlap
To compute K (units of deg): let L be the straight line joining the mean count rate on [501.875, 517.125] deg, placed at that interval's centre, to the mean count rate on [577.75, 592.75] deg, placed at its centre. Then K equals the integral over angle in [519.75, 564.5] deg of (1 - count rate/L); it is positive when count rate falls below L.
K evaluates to 3.5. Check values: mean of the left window 90.3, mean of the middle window 82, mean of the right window 87.1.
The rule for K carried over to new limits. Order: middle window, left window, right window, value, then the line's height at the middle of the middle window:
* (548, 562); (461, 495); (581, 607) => 2.5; 88.8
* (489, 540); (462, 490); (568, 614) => -1.3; 88.2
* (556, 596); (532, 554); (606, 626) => 3.0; 83.7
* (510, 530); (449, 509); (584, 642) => -0.1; 90.5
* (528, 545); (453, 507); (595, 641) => 0.6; 89.7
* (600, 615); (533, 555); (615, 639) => -0.1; 85.9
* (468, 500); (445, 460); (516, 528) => 2.0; 95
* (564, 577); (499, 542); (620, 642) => 2.8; 89.7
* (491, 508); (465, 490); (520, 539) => 0.0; 90.1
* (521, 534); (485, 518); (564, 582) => -1.1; 84.4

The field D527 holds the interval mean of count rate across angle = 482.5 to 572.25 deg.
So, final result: 83.9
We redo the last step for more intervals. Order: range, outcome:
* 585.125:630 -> 85.7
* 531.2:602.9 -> 80.3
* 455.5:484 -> 91.5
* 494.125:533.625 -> 90.6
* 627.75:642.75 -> 91.7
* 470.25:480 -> 87.4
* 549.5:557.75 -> 74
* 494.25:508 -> 90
